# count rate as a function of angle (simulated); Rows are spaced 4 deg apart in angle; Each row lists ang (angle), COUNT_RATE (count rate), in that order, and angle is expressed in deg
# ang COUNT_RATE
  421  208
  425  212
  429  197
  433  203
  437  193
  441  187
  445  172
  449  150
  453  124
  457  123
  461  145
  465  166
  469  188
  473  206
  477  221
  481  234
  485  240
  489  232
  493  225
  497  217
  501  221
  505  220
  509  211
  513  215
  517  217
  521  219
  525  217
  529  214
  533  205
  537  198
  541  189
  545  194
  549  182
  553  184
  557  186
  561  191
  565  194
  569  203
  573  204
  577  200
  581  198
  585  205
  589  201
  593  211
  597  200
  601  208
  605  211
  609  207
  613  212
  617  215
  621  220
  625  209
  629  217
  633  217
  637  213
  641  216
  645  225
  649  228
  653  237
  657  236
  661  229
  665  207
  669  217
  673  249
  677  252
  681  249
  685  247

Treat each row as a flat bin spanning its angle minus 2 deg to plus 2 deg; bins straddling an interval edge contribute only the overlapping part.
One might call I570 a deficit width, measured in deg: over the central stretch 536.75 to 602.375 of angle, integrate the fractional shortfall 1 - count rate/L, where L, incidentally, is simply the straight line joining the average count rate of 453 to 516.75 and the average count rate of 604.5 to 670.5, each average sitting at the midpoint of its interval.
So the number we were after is 4.5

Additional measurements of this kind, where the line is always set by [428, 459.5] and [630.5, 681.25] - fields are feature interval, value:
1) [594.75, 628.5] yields 0.8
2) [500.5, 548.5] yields -4.7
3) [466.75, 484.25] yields -3.7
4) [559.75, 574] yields 0.3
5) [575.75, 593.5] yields 0.4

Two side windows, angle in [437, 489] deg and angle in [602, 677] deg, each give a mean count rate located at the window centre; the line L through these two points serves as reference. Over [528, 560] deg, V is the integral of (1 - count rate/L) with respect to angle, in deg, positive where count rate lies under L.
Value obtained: 1.1 deg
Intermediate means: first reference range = 182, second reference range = 221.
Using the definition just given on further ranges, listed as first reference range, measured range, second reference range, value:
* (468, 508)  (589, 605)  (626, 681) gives 1.33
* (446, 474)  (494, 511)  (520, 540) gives -2.67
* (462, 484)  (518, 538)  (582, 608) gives -0.77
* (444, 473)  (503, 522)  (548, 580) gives -4.48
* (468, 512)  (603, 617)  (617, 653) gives 0.54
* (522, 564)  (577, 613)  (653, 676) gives 0.92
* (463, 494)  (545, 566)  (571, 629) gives 2.21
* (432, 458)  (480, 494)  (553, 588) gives -4.61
